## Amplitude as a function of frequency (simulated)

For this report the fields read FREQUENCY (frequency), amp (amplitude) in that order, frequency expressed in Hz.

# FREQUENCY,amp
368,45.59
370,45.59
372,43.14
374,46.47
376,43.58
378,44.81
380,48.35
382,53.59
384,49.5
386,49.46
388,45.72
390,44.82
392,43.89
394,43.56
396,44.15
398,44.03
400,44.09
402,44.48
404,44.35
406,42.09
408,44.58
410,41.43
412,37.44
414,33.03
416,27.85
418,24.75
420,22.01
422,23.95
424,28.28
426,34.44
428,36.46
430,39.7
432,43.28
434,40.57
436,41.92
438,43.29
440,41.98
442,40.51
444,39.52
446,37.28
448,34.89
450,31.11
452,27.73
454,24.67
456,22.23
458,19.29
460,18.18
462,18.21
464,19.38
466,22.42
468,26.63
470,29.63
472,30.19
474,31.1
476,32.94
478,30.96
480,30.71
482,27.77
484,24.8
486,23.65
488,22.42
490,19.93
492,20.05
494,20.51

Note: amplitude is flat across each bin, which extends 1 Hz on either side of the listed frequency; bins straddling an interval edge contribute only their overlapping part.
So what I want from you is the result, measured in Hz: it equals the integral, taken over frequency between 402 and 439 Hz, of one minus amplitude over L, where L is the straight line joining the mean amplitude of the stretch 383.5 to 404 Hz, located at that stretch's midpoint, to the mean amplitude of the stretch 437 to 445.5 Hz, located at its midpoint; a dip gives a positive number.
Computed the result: 5.7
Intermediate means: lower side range 45.2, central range 36.3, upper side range 41.1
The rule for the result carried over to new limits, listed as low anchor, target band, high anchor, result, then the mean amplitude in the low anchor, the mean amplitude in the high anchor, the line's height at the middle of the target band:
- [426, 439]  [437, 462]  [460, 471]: 0.6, 40.4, 22.8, 31.3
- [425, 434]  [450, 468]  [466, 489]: 5.5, 38.7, 28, 32.1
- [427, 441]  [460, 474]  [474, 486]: 3.4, 41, 29.1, 32.5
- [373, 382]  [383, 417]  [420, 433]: -1.6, 46.7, 33.4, 40.6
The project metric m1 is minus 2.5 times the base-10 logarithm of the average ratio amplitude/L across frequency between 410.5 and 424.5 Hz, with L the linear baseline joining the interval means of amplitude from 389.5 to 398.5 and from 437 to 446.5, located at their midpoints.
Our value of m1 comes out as 0.43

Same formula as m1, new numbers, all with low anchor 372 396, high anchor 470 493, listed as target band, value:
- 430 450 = -0.13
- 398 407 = -0.03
